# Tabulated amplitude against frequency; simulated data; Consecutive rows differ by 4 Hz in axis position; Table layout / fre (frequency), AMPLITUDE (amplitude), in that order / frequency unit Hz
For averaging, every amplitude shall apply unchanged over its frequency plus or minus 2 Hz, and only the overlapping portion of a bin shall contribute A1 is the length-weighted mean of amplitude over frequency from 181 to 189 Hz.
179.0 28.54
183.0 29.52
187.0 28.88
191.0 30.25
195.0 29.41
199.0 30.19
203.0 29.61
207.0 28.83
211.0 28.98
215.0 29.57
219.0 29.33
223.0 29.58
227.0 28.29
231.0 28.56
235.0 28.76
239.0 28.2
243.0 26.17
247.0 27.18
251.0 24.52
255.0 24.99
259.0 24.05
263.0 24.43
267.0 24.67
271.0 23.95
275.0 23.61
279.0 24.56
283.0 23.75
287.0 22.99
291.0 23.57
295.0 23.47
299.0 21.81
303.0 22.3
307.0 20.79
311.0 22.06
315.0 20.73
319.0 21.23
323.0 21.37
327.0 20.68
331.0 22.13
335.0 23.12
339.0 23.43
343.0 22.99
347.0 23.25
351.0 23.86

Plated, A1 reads 29.2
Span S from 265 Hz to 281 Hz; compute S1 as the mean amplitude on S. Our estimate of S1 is 24.2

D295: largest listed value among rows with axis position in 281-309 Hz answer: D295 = 23.75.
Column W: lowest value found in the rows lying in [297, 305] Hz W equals 21.81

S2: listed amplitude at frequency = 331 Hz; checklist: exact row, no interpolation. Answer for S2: 22.13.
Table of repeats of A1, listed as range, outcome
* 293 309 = 22.1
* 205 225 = 29.3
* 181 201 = 29.6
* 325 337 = 22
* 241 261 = 25.4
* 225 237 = 28.5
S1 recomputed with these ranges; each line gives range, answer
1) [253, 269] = 24.5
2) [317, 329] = 21.1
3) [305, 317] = 21.2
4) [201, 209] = 29.2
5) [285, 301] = 23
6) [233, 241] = 28.5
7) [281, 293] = 23.4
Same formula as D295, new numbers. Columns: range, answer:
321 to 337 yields 23.12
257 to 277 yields 24.67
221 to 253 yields 29.58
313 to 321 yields 21.23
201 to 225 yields 29.61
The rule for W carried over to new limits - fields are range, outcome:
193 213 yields 28.83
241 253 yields 24.52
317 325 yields 21.23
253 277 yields 23.61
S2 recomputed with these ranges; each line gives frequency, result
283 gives 23.75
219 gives 29.33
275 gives 23.61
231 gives 28.56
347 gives 23.25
